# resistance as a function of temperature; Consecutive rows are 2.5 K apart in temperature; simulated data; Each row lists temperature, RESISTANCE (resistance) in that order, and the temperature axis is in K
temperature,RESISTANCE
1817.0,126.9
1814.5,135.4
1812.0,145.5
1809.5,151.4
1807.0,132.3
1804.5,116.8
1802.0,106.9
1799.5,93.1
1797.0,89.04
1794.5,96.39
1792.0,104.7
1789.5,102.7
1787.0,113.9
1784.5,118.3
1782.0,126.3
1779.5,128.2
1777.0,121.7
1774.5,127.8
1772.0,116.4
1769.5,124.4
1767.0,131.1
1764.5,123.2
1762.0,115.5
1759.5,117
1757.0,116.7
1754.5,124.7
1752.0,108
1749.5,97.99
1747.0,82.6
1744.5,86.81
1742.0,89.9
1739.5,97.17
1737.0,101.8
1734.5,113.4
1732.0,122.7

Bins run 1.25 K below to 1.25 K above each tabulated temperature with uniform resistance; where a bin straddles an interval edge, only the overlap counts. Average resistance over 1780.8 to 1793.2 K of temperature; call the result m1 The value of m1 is 113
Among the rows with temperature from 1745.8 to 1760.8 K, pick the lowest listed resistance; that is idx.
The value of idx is 82.6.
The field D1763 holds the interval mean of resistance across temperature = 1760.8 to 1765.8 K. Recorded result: 120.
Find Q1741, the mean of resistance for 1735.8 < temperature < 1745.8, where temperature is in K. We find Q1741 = 93.8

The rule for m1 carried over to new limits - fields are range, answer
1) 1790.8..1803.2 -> 98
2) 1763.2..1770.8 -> 126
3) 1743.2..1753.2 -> 93.8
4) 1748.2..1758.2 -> 112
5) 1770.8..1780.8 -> 124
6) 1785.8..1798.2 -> 101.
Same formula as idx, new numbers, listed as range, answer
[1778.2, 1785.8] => 118.3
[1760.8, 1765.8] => 115.5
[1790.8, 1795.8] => 96.39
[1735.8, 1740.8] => 97.17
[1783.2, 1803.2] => 89.04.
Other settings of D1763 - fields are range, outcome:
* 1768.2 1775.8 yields 123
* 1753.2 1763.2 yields 118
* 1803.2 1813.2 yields 136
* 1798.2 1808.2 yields 112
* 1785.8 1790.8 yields 108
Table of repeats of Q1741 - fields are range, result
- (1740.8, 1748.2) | 86.4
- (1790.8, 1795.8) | 100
